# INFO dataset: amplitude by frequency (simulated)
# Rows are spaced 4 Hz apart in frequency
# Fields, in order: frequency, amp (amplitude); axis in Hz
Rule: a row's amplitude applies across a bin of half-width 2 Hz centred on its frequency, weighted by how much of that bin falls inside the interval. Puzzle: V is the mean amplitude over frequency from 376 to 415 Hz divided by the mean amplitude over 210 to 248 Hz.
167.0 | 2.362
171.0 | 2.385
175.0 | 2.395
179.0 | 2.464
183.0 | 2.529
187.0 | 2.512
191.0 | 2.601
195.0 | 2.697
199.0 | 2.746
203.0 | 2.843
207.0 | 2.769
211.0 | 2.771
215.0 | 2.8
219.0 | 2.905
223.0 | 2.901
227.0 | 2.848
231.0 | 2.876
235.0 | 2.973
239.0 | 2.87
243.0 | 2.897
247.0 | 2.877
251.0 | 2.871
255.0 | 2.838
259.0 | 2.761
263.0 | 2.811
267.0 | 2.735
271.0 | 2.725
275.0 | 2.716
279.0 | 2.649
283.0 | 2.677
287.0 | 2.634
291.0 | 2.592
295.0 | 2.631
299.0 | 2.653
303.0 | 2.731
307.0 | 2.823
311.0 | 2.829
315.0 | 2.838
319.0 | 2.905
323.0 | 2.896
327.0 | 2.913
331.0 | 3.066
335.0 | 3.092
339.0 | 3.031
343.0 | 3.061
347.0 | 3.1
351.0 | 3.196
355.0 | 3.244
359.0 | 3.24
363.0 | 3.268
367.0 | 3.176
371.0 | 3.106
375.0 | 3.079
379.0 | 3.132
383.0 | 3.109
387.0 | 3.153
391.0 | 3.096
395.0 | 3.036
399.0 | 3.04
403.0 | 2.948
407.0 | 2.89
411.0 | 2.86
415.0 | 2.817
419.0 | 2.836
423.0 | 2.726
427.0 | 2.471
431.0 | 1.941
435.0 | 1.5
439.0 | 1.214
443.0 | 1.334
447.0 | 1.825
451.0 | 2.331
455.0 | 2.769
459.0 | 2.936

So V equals 1.1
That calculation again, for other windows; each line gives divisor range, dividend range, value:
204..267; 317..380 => 1.09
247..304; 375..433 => 1.05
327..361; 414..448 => 0.66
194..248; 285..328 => 0.97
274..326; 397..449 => 0.85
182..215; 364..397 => 1.16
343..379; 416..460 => 0.68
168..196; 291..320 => 1.10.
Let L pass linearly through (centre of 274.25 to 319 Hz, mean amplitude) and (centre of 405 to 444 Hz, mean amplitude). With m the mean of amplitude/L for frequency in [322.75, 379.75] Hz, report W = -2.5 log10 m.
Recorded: -0.23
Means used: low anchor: 2.72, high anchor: 2.28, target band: 3.11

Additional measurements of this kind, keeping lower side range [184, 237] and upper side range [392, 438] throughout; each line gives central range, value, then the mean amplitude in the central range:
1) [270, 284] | 0.02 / 2.69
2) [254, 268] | -0.02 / 2.79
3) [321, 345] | -0.12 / 3.01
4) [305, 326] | -0.06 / 2.86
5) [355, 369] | -0.21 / 3.23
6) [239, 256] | -0.05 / 2.87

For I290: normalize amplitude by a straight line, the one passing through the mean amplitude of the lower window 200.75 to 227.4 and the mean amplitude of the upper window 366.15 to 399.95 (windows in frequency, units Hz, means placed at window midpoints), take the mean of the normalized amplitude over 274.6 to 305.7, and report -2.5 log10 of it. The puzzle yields 0.11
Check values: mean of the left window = 2.83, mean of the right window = 3.1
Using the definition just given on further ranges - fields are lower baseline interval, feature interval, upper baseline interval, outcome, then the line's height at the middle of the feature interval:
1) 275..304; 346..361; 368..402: -0.09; 2.95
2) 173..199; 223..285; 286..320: -0.06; 2.66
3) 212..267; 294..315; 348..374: 0.11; 3.04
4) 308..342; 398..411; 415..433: -0.13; 2.61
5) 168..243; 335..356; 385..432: -0.12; 2.8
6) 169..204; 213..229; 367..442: -0.11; 2.59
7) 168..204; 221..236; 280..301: -0.12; 2.59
